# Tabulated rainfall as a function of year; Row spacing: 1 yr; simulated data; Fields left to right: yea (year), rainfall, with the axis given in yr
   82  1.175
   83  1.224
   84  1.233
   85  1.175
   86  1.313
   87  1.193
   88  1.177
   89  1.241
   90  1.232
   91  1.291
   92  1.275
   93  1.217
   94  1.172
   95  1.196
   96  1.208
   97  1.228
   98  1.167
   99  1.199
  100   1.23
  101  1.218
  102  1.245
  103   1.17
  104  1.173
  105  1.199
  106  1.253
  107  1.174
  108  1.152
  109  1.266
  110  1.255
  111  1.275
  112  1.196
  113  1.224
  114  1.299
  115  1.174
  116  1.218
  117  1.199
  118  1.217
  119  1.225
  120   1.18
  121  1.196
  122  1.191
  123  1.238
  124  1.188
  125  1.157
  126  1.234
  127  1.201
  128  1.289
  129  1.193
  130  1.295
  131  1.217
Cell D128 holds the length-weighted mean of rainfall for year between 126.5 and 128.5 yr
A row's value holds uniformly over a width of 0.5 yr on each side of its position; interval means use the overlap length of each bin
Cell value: 1.25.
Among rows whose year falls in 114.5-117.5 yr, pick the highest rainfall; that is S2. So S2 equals 1.218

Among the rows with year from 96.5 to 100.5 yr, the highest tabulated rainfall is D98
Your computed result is 1.23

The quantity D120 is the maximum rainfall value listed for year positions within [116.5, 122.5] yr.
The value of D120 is 1.225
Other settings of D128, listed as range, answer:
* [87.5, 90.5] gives 1.22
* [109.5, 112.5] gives 1.24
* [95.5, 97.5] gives 1.22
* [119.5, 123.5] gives 1.2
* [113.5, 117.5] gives 1.22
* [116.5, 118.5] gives 1.21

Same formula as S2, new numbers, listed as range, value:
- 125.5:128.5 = 1.289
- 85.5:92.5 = 1.313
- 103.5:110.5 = 1.266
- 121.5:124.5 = 1.238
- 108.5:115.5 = 1.299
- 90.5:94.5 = 1.291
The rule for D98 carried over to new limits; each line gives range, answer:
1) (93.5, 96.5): 1.208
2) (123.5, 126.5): 1.234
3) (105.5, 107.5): 1.253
